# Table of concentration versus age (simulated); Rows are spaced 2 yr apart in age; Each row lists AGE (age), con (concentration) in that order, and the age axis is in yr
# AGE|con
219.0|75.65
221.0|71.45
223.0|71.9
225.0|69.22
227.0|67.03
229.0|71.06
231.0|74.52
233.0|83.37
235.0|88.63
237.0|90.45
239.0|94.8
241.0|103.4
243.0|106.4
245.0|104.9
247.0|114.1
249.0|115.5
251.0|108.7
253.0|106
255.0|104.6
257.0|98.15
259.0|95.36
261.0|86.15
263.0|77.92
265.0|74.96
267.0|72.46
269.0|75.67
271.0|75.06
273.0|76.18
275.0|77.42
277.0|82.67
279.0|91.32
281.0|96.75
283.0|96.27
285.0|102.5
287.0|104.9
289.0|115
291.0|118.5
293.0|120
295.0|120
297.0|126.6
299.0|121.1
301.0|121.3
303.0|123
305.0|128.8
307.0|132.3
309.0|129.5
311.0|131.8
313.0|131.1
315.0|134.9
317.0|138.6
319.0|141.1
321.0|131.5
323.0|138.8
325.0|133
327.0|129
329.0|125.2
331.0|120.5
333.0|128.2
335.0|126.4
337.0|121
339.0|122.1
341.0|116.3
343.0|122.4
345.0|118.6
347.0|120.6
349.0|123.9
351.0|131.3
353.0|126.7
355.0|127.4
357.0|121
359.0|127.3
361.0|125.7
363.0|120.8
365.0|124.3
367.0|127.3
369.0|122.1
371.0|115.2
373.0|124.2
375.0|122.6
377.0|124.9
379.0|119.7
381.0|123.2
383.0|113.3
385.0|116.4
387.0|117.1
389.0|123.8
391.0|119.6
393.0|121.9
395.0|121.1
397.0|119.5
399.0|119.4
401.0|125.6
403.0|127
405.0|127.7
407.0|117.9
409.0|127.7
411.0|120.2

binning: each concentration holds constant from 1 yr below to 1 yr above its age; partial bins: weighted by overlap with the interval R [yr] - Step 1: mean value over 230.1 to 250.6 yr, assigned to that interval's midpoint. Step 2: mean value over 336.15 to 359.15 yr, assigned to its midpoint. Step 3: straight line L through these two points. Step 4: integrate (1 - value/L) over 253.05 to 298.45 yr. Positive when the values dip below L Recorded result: 4.7 yr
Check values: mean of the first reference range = 98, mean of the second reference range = 123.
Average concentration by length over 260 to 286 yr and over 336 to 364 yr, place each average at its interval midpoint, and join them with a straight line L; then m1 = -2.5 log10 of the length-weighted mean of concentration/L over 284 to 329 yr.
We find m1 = -0.24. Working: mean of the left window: 83.5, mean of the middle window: 126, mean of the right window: 123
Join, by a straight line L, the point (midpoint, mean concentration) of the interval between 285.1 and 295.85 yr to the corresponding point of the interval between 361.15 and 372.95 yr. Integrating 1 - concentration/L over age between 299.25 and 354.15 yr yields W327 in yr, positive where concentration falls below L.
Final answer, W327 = -4.4 yr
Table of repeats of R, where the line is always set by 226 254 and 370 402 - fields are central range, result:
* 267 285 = 3.0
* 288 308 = -3.3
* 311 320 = -2.3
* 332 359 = -2.5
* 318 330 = -2.6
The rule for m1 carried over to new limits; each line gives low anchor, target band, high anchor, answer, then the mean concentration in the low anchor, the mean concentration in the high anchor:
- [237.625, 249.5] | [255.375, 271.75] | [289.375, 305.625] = 0.32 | 106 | 122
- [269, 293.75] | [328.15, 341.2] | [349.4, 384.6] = -0.10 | 95.3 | 123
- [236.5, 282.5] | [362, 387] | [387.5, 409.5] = -0.03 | 92.6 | 123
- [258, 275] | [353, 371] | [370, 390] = -0.10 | 79.1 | 120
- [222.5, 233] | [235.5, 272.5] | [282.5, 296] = -0.08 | 71.9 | 112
